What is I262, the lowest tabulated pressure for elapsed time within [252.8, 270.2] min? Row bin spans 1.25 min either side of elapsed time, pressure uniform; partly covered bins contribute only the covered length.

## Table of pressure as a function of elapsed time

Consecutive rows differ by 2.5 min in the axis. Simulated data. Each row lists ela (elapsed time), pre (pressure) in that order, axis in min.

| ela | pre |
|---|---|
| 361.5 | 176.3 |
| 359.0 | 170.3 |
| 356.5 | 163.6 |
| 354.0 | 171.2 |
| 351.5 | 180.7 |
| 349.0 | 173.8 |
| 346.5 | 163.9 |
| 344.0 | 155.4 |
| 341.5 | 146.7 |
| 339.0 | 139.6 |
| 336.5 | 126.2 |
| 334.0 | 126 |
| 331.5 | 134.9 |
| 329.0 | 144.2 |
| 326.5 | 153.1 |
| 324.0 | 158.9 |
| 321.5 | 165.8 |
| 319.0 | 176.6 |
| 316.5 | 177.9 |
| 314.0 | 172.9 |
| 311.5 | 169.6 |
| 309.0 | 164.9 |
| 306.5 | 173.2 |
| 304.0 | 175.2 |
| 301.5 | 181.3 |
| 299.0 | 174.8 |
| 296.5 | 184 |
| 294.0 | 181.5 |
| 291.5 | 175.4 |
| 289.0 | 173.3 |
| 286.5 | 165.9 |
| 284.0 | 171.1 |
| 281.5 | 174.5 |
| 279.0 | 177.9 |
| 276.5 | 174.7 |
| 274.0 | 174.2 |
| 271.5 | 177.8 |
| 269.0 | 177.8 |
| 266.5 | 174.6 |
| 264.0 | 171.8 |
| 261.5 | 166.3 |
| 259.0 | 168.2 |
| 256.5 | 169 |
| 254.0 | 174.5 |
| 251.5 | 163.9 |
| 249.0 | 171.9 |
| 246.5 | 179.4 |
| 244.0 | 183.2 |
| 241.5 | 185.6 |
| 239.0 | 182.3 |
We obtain 166.3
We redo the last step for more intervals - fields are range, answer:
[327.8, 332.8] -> 134.9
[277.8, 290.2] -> 165.9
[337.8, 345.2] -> 139.6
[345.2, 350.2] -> 163.9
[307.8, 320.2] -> 164.9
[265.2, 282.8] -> 174.2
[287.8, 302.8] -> 173.3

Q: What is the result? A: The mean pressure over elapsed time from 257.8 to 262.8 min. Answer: 167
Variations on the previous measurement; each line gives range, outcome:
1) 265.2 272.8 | 177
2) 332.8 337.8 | 126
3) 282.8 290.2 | 170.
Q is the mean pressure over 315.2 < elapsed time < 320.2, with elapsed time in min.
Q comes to 177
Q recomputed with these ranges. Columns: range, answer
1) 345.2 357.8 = 171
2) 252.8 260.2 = 171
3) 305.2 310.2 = 169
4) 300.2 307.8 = 176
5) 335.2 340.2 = 133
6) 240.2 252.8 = 177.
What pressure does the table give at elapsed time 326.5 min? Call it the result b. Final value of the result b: 153.1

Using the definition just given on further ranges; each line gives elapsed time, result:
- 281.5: 174.5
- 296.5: 184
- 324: 158.9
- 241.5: 185.6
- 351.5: 180.7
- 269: 177.8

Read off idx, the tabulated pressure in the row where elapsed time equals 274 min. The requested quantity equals 174.2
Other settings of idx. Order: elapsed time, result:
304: 175.2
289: 173.3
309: 164.9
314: 172.9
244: 183.2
